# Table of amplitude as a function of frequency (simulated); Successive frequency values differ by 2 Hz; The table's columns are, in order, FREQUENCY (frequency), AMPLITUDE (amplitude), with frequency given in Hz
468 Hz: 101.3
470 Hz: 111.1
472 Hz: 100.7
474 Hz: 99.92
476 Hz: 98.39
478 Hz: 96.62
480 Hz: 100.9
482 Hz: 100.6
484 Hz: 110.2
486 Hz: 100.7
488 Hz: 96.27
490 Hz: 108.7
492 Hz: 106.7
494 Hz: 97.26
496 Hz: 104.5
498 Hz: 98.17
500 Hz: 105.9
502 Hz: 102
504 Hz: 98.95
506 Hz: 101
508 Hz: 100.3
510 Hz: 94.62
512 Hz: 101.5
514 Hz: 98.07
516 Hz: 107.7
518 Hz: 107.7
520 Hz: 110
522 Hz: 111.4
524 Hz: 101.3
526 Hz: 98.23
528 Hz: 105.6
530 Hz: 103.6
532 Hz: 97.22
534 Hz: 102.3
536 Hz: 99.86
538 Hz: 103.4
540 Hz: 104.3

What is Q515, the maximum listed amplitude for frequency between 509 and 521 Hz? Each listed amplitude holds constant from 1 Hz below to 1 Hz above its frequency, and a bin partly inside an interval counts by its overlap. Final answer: 110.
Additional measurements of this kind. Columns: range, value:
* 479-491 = 110.2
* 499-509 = 105.9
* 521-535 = 111.4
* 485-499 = 108.7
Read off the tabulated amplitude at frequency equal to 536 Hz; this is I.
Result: 99.86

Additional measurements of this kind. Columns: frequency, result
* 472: 100.7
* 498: 98.17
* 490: 108.7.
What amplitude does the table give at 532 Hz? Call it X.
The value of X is 97.22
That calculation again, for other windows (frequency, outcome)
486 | 100.7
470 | 111.1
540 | 104.3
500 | 105.9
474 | 99.92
